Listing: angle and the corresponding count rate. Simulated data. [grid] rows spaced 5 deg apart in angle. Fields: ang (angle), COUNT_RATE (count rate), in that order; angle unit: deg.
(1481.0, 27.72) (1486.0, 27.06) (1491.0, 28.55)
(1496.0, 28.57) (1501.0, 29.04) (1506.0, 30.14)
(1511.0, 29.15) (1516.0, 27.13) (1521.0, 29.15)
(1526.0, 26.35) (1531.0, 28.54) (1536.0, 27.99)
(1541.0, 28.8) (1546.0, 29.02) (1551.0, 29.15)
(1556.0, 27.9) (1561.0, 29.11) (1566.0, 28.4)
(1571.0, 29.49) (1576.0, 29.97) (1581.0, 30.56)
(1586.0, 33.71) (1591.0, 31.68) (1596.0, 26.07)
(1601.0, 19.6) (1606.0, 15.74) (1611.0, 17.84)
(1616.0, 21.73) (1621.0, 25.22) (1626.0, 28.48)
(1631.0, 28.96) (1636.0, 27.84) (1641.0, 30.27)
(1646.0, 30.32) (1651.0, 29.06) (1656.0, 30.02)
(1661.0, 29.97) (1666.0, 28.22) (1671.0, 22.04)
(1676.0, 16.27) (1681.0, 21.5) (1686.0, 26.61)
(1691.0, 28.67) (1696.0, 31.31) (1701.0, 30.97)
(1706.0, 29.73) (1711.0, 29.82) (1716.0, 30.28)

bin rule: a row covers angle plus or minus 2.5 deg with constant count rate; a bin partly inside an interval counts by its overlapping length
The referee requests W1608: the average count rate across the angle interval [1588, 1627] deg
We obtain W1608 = 23.2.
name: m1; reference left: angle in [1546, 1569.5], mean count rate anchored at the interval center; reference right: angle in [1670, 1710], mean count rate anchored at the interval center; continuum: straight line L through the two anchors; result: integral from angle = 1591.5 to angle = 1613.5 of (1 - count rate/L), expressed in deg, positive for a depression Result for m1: 5.5 deg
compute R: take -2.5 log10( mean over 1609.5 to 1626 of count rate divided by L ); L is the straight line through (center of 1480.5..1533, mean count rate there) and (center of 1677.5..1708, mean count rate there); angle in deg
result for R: 0.22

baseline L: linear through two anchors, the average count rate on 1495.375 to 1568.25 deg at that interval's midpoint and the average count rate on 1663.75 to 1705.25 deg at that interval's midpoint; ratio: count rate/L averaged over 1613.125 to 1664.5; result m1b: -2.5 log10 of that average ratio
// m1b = -0.058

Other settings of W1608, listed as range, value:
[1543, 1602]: 29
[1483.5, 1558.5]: 28.4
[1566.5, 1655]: 26.9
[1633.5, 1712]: 27.6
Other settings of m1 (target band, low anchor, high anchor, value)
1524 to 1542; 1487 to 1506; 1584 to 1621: -0.58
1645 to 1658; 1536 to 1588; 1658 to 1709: -1.13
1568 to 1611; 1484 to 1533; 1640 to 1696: 1.55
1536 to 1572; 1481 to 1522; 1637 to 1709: -0.68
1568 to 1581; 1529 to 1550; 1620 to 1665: -0.49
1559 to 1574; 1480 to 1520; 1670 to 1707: -0.80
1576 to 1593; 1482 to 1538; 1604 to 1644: -3.77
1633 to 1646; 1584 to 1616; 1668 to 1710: -2.36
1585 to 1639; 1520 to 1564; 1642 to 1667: 7.77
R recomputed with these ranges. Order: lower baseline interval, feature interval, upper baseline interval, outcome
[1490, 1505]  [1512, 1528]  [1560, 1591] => 0.06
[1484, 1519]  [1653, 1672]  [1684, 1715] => 0.05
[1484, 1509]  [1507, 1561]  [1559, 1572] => 0.02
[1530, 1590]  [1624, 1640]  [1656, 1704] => -0.04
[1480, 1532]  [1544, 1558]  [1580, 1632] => -0.07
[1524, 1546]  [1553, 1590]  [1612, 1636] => -0.11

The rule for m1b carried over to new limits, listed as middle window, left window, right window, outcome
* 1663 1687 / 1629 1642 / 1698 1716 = 0.28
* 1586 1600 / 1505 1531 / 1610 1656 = -0.05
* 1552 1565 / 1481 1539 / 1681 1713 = 0.00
